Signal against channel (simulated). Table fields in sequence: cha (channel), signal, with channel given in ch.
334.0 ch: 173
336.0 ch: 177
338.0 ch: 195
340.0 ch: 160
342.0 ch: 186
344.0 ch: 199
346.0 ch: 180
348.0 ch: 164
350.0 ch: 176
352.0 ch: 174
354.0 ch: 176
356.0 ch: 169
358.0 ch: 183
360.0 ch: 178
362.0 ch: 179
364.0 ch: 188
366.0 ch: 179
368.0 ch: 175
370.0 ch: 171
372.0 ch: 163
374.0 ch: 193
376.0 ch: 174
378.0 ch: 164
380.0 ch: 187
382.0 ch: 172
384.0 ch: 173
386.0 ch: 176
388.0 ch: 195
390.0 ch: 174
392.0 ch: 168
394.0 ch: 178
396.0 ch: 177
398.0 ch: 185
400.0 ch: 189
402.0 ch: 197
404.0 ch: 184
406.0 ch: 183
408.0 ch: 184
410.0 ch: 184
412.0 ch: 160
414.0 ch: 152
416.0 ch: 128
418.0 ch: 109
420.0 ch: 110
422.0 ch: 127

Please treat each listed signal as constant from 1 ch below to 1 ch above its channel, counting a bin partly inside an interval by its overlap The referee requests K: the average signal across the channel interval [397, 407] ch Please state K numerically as 188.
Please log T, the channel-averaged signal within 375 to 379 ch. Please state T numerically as 169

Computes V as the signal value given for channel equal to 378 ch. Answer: 164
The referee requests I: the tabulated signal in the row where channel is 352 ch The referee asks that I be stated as 174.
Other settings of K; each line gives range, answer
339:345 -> 182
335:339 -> 186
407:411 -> 184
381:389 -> 179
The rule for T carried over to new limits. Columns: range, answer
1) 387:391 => 184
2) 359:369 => 180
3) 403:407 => 184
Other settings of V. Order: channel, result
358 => 183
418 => 109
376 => 174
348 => 164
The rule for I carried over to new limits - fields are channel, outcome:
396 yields 177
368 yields 175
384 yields 173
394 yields 178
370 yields 171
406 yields 183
